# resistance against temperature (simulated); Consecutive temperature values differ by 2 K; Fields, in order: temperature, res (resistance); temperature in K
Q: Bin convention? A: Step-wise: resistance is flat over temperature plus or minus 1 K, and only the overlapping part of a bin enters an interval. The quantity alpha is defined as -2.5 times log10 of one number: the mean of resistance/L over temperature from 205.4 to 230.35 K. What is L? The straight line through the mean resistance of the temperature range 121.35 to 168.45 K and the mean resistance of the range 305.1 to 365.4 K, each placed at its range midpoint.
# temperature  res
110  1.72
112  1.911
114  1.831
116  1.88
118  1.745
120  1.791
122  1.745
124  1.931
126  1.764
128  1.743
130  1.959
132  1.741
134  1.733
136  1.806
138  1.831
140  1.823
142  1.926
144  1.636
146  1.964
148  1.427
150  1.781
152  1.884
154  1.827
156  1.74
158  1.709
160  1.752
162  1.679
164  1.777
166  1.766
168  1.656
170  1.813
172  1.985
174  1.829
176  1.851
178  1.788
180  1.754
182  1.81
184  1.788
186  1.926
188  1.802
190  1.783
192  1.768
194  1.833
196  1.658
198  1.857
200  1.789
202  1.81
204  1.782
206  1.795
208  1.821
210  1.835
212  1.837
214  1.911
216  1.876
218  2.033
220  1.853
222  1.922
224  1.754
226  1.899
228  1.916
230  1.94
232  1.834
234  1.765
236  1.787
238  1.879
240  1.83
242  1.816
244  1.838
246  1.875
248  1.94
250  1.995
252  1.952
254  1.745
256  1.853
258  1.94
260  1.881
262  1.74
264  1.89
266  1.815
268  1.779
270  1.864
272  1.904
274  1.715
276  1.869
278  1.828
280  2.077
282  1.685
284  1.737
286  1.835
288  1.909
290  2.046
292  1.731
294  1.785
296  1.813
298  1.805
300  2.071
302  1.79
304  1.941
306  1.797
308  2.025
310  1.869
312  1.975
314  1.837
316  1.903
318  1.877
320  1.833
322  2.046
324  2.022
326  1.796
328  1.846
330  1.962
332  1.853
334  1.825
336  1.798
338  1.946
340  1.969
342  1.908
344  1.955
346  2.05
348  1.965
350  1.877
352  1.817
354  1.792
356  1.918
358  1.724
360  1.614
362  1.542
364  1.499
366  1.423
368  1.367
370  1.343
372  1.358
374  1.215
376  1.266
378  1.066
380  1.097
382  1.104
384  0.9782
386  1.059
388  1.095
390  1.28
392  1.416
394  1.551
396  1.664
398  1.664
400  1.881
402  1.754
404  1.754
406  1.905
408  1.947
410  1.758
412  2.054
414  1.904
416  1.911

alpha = -0.040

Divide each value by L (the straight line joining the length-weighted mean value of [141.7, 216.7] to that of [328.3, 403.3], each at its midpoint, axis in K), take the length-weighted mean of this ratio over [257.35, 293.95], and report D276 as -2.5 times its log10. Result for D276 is -0.10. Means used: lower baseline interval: 1.79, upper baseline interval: 1.59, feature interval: 1.84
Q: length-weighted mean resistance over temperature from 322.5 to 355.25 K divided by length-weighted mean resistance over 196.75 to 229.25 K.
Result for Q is 1.03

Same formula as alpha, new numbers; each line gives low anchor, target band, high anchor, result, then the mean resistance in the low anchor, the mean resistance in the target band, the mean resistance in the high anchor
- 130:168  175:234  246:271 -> -0.009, 1.77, 1.83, 1.87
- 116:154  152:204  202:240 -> 0.020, 1.79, 1.79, 1.86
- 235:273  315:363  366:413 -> -0.163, 1.86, 1.87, 1.46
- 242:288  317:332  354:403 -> -0.174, 1.85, 1.91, 1.42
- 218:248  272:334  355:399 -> -0.158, 1.86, 1.88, 1.37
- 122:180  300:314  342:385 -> -0.191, 1.79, 1.91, 1.53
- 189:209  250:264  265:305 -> -0.020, 1.79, 1.86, 1.85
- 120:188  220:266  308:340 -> -0.008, 1.79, 1.86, 1.9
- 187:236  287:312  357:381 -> -0.193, 1.84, 1.89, 1.38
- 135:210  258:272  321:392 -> -0.088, 1.79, 1.84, 1.61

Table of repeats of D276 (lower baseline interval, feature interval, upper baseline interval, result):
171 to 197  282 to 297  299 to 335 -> 0.03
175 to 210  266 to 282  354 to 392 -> -0.16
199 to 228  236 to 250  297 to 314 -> 0.00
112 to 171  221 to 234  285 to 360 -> -0.02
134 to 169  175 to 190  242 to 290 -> -0.02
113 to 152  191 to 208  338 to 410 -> -0.03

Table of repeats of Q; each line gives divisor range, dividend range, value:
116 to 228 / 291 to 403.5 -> 0.93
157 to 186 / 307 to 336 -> 1.06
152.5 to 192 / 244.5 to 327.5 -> 1.05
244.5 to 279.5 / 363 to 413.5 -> 0.79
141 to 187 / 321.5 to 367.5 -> 1.02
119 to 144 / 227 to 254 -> 1.03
